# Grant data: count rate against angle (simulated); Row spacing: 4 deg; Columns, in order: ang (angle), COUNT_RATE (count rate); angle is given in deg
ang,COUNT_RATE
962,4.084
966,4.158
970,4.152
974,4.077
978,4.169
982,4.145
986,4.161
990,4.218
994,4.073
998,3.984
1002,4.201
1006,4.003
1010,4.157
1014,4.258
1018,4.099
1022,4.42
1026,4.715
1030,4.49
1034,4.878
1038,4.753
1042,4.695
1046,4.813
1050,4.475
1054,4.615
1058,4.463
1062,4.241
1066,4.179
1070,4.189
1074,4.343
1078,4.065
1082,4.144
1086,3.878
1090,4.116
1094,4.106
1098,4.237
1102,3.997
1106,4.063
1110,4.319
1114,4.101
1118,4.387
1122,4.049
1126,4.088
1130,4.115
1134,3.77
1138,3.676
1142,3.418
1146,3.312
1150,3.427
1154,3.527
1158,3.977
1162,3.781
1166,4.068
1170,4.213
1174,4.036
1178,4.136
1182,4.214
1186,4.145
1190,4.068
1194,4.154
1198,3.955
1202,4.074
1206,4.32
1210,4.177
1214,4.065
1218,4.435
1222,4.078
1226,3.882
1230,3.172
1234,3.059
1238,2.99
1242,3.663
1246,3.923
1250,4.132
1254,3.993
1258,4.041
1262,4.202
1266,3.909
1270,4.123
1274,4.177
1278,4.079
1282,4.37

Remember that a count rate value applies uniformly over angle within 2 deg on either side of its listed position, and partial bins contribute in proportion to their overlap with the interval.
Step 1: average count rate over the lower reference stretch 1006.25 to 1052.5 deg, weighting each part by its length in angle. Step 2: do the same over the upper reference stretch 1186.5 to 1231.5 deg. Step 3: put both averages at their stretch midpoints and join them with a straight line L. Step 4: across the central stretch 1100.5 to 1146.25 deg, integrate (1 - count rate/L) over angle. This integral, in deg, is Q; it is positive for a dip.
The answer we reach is 3.2 deg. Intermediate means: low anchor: 4.5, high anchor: 4.05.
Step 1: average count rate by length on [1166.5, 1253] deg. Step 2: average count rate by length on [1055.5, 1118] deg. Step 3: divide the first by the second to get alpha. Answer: 0.9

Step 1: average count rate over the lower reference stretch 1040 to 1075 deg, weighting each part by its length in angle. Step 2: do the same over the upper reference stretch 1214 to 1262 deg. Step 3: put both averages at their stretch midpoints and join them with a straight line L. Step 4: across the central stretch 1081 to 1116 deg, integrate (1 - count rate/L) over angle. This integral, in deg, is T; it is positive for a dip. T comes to 1.6 deg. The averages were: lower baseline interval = 4.45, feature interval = 4.11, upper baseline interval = 3.79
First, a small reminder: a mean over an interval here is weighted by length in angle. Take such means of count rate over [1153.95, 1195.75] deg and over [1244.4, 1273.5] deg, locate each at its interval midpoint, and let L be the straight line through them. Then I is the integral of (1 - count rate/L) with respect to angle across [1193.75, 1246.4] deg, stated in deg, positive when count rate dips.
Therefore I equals 2.8 deg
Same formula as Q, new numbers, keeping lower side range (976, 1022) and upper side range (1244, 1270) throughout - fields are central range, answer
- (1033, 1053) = -2.8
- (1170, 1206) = -0.4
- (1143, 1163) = 2.4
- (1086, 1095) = 0.1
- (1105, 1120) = -0.5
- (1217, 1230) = 0.3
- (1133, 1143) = 1.1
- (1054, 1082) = -1.0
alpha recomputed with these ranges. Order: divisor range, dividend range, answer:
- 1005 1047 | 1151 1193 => 0.89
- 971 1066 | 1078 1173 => 0.91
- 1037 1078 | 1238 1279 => 0.89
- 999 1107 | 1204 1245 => 0.88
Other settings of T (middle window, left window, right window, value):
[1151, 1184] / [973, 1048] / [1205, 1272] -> 0.39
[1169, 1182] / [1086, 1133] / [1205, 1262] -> -0.50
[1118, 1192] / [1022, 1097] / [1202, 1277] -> 4.21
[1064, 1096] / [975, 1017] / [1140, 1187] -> -1.09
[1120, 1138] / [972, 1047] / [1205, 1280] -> 0.63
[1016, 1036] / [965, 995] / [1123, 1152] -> -2.52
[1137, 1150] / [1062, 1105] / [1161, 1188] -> 2.09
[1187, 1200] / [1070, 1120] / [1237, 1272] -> -0.21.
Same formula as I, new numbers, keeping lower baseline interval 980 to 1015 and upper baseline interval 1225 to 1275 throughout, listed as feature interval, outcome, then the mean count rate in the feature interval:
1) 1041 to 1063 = -2.7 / 4.56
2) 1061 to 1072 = -0.5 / 4.2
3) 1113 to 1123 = -0.6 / 4.2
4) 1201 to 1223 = -2.1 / 4.2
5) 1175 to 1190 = -1.0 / 4.14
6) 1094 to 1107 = -0.4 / 4.1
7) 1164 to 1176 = -0.7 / 4.11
